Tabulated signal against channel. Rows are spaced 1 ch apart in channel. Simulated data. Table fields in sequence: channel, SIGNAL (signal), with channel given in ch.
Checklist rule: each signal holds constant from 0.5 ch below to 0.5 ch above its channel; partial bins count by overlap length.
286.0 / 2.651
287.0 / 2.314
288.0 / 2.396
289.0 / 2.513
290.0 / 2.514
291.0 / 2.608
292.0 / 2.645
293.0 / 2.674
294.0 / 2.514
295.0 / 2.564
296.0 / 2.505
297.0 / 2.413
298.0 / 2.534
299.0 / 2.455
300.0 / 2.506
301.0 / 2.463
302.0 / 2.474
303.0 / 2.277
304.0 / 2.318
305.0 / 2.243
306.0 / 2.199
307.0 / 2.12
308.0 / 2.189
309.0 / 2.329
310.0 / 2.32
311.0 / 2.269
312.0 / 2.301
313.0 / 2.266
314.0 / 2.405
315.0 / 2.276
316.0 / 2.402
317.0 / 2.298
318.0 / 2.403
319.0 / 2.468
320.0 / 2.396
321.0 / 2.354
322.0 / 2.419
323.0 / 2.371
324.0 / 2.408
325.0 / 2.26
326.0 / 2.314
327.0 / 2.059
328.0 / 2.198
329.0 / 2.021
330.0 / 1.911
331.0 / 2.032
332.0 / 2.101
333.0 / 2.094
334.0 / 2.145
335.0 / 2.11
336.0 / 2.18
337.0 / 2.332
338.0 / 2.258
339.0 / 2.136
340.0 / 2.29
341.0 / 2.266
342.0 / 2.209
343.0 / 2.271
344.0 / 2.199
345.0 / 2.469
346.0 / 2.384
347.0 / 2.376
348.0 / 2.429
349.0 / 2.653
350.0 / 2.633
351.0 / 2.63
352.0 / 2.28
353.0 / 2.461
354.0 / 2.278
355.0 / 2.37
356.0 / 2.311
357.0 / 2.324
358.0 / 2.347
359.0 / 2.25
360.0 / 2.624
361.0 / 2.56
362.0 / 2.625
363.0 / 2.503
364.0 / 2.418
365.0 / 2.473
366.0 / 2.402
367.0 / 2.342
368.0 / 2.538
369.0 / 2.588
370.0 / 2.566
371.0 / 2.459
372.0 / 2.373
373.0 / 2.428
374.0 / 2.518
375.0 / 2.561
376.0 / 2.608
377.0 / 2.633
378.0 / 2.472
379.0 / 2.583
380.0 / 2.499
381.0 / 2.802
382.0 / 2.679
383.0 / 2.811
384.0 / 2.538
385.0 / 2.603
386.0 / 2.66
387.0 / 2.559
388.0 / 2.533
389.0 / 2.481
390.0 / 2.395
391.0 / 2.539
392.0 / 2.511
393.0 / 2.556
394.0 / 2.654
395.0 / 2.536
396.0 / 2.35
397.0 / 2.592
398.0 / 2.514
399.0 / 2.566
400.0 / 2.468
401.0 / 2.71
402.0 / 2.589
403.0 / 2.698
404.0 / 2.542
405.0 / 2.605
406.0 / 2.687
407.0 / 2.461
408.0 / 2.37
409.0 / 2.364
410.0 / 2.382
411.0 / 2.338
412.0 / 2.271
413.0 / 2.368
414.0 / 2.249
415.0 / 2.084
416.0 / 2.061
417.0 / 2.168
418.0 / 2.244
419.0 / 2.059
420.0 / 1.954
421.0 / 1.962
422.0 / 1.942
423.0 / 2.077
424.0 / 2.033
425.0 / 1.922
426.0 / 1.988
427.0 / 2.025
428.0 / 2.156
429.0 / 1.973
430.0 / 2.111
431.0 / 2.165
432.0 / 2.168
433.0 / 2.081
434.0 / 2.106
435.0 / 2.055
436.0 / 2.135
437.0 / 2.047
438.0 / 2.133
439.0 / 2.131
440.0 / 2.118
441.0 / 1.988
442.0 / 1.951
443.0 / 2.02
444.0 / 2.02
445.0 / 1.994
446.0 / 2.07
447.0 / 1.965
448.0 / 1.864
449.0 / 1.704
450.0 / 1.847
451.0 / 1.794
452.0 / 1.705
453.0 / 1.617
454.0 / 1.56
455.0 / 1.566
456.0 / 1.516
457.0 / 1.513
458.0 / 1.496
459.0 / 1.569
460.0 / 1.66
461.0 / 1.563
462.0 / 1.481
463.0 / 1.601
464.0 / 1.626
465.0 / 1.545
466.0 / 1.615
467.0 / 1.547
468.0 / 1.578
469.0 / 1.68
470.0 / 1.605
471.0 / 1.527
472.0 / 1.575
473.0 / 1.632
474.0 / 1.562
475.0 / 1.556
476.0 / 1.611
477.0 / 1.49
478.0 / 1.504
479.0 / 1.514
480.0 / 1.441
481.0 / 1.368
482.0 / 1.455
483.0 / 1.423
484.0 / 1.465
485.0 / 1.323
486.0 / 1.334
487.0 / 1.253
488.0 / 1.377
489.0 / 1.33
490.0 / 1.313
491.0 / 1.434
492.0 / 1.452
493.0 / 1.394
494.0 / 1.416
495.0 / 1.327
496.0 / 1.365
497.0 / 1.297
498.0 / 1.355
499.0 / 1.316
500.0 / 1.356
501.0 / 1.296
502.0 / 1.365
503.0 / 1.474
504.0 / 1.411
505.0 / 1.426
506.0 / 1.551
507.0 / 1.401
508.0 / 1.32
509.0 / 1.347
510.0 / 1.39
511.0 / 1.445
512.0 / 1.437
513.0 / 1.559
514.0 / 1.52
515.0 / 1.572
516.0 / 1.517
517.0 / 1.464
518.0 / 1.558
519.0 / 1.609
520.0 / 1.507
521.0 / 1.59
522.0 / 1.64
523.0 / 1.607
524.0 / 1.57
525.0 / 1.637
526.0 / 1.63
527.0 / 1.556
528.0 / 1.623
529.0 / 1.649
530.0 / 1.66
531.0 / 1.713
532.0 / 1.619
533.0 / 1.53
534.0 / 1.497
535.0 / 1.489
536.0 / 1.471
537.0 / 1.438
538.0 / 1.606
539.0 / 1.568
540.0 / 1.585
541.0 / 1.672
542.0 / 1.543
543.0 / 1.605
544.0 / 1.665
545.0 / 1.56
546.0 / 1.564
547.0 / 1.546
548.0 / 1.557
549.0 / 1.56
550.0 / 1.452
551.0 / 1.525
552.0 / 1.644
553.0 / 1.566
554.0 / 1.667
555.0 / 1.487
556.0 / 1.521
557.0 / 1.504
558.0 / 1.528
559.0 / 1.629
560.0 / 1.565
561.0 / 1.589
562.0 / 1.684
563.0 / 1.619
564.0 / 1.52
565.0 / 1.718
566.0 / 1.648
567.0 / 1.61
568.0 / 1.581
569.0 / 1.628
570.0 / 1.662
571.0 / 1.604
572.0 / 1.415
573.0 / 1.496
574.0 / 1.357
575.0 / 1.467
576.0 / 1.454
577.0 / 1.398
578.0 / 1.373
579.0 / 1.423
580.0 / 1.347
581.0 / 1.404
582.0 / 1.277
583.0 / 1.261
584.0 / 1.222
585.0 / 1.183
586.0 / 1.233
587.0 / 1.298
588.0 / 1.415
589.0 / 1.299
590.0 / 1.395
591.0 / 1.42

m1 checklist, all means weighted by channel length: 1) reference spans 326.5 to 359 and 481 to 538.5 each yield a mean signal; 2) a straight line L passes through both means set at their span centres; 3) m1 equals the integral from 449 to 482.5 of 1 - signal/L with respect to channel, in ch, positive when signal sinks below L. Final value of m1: 2.1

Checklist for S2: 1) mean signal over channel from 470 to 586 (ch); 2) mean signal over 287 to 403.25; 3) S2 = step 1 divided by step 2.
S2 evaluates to 0.6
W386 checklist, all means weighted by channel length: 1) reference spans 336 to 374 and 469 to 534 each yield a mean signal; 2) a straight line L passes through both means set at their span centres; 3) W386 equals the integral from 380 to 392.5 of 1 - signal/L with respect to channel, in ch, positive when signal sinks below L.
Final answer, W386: -2.2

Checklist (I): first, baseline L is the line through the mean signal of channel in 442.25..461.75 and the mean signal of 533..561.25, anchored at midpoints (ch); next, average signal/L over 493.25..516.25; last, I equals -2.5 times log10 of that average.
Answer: 0.162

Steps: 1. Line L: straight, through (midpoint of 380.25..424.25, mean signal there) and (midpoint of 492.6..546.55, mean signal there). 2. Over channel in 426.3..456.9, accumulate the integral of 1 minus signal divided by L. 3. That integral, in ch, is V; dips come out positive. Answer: 2.5 ch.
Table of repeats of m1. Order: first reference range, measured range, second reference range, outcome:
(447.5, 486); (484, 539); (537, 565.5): 3.6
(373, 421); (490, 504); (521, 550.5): 3.5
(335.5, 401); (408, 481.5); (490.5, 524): 2.0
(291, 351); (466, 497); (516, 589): 5.5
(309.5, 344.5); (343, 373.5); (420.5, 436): -3.5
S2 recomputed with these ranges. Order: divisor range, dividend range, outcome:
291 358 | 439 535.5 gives 0.67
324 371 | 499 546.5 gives 0.65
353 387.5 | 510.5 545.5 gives 0.63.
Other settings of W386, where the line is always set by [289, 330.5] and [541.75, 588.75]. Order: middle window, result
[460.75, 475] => 1.9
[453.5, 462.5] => 1.5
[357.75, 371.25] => -1.9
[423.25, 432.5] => -0.5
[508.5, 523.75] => 1.3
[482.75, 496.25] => 3.0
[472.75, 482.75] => 1.6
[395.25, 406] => -2.7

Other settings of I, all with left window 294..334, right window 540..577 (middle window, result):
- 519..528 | 0.05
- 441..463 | 0.09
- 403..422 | -0.14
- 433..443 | -0.08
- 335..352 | -0.06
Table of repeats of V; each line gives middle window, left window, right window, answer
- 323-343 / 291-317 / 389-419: 1.8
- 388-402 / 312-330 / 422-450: -2.7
